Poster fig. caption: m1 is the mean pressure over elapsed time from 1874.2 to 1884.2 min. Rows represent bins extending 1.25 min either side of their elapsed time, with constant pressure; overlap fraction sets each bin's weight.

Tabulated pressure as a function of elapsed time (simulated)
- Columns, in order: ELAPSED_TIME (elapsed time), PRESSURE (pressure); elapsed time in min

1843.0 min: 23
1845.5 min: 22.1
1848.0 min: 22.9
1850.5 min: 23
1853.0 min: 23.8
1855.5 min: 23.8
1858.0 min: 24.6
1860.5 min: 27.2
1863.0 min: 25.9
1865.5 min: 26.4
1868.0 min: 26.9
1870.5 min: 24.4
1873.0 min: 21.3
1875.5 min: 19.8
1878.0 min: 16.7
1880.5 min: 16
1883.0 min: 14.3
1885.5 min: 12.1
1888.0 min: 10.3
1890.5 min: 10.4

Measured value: 16.7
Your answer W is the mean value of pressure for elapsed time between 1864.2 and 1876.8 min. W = 23.7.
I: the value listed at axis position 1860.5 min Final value 27.2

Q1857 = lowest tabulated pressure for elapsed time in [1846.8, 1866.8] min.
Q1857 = 22.9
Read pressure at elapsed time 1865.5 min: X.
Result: 26.4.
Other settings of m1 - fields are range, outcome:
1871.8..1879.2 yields 19.3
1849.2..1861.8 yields 24.5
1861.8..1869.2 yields 26.4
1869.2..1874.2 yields 22.9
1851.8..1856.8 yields 23.8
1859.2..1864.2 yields 26.5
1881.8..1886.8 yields 13.2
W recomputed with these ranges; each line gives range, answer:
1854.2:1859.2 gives 24.2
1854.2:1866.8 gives 25.6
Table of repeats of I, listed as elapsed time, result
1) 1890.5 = 10.4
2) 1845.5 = 22.1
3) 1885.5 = 12.1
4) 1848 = 22.9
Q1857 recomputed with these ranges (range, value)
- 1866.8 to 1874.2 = 21.3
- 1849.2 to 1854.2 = 23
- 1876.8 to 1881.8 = 16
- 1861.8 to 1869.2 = 25.9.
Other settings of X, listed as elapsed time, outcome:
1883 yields 14.3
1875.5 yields 19.8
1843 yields 23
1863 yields 25.9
